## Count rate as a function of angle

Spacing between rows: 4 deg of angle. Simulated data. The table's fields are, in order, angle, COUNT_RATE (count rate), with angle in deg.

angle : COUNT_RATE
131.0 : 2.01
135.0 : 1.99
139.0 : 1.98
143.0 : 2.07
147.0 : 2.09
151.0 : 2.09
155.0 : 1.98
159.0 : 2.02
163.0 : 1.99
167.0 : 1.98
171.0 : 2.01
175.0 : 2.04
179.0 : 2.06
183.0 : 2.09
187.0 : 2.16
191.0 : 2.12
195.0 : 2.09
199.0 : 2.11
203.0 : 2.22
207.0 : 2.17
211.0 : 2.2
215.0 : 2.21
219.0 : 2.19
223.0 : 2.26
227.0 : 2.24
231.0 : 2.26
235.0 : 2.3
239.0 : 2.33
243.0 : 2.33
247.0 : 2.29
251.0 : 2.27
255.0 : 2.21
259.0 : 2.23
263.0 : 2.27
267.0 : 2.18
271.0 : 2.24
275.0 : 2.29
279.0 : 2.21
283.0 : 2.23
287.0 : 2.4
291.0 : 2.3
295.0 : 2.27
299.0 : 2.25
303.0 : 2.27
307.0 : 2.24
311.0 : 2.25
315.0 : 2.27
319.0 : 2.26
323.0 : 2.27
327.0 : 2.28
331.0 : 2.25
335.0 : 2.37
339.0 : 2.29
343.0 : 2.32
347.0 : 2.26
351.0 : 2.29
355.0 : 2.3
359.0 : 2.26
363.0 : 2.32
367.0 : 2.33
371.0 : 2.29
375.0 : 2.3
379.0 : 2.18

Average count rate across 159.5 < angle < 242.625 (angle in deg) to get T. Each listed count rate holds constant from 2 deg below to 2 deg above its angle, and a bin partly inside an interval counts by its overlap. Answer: 2.15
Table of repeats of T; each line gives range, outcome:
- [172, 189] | 2.08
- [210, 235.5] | 2.23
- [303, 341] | 2.28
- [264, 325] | 2.26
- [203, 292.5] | 2.25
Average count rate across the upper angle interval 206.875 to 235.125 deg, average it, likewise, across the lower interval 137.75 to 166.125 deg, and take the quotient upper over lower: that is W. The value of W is 1.10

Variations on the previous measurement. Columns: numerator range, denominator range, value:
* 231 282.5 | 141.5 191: 1.10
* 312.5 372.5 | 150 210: 1.10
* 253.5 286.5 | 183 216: 1.04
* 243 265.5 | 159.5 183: 1.12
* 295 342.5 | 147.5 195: 1.11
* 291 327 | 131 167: 1.12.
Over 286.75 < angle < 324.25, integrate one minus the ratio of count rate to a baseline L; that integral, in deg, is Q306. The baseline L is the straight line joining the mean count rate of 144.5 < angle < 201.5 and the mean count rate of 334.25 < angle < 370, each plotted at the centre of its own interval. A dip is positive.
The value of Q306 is -0.6 deg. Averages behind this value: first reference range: 2.06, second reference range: 2.3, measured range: 2.27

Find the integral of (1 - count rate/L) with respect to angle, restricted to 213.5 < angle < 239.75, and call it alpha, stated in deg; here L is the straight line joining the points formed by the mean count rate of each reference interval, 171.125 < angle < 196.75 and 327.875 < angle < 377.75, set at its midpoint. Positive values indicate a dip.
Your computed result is -1.4 deg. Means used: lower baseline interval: 2.09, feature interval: 2.25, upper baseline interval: 2.3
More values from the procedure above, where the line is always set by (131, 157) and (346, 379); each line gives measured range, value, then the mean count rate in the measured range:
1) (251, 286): -1.0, 2.24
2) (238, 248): -0.8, 2.32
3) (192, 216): -0.7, 2.16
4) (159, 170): 0.3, 1.99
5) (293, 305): -0.3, 2.26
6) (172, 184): 0.1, 2.06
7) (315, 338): -0.4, 2.28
